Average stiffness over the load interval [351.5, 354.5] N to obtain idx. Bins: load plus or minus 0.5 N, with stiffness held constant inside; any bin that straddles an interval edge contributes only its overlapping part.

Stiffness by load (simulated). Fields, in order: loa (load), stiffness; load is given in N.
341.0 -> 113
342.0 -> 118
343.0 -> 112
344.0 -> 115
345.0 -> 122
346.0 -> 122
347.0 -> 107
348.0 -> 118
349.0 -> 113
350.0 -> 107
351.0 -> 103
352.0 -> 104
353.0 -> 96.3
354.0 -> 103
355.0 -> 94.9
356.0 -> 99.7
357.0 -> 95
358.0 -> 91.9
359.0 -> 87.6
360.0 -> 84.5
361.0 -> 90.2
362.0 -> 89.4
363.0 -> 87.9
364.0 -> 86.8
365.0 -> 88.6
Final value 101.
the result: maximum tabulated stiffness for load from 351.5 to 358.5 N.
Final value 104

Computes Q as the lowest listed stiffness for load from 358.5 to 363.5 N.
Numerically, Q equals 84.5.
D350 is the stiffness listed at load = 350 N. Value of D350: 107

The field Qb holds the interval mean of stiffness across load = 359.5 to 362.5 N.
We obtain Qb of 88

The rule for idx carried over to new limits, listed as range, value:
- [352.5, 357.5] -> 97.8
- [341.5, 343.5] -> 115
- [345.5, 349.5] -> 115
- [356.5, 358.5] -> 93.5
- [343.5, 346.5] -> 120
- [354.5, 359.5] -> 93.8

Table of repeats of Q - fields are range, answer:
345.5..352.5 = 103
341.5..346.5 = 112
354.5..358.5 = 91.9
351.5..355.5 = 94.9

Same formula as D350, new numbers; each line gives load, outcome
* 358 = 91.9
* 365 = 88.6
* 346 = 122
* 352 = 104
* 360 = 84.5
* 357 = 95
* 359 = 87.6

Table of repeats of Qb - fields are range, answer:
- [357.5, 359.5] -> 89.8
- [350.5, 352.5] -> 104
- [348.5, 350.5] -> 110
